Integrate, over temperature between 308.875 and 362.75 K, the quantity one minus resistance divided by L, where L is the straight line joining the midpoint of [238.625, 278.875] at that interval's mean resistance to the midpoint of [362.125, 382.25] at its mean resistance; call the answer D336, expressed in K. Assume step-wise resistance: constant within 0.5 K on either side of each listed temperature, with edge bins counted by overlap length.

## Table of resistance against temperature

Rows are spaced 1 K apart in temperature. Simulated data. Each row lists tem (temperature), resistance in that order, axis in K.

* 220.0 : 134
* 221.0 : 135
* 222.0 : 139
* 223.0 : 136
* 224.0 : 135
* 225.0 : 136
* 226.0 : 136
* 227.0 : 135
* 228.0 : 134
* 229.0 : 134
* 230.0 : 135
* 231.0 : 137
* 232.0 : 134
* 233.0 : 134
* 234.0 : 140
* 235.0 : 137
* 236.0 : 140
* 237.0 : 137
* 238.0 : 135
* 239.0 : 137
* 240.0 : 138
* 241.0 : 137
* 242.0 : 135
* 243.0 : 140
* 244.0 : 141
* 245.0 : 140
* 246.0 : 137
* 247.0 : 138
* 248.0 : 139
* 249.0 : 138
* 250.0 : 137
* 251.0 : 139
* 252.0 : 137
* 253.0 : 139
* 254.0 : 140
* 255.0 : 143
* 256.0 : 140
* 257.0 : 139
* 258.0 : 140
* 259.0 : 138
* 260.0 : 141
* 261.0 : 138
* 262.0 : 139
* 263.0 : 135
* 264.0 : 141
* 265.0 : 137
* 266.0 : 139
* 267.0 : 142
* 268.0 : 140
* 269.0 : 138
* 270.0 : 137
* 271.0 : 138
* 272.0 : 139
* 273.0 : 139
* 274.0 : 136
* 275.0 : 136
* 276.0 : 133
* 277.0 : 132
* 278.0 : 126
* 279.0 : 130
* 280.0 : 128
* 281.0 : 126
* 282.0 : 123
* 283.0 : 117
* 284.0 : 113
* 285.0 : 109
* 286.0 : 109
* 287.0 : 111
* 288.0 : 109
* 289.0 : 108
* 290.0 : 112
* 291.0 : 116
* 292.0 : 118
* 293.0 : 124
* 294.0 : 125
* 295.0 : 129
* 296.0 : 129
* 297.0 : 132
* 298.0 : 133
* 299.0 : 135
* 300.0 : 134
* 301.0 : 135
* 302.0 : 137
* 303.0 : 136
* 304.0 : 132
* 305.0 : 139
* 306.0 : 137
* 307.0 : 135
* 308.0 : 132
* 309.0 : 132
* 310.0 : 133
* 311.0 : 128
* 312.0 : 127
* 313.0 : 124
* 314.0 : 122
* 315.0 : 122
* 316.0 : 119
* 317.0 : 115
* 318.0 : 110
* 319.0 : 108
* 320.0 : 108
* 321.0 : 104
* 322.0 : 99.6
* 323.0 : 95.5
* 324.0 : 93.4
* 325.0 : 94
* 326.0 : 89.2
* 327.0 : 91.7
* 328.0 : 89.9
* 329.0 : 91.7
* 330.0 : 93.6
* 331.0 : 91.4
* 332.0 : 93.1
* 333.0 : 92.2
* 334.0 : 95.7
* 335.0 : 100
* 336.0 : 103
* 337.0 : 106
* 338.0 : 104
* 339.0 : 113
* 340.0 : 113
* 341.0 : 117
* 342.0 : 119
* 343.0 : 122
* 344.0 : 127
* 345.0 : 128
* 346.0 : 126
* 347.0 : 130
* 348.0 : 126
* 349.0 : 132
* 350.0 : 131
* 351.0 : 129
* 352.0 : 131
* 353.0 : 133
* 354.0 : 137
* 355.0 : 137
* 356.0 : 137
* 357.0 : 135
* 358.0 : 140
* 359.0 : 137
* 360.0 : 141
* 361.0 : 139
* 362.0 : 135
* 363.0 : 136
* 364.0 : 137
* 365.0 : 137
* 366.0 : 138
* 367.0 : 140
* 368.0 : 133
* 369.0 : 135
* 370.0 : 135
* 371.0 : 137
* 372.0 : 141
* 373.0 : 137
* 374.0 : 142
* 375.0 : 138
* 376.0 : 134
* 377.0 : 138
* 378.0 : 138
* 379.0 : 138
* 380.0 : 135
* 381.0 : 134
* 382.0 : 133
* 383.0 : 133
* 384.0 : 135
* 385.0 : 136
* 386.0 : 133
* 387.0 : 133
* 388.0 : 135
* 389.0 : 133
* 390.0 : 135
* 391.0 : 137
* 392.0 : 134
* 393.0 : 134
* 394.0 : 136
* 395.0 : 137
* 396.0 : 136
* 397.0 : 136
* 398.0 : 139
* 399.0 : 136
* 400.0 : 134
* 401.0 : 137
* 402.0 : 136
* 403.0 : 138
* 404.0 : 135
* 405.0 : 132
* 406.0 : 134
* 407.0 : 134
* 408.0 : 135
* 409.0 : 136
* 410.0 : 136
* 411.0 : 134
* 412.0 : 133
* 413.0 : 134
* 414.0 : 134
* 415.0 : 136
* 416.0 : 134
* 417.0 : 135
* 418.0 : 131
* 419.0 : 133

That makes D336 8.1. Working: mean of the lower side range 138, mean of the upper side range 137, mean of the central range 116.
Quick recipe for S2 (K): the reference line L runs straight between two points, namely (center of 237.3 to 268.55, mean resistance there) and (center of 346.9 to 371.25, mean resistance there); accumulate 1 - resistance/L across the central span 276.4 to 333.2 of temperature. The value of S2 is 8.2 K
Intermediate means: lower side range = 139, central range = 117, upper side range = 135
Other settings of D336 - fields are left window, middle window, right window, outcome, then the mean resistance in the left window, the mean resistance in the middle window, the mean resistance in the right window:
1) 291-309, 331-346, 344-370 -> 2.7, 131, 109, 134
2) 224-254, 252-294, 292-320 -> 0.7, 137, 130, 128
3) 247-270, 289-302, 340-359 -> 0.8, 139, 126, 130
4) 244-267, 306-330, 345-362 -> 4.2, 139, 112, 134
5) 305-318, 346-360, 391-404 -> -0.2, 127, 133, 136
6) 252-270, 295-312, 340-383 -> 0.4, 139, 133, 134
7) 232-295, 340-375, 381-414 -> 0.3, 133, 133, 135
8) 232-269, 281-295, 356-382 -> 2.3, 138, 116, 137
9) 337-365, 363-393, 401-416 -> -1.0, 129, 136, 135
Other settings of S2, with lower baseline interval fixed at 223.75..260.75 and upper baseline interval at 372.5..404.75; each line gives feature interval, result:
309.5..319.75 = 1.2 K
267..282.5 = 0.4 K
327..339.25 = 3.5 K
